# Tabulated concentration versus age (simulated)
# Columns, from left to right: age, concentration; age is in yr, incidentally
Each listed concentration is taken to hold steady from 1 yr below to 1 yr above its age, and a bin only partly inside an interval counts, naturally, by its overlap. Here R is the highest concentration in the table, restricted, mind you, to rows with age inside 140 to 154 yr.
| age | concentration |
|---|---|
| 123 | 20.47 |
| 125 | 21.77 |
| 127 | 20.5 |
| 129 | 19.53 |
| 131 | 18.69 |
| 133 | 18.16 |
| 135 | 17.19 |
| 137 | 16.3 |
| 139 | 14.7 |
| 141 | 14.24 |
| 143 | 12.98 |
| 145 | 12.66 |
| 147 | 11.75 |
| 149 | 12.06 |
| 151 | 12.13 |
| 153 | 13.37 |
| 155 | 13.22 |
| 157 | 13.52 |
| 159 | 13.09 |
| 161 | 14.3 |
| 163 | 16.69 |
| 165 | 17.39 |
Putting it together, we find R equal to 14.24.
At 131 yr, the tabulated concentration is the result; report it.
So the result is 18.69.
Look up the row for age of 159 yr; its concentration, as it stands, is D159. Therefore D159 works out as 13.09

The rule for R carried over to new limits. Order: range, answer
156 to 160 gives 13.52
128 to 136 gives 19.53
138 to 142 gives 14.7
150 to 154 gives 13.37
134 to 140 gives 17.19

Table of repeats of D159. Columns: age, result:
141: 14.24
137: 16.3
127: 20.5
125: 21.77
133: 18.16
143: 12.98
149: 12.06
